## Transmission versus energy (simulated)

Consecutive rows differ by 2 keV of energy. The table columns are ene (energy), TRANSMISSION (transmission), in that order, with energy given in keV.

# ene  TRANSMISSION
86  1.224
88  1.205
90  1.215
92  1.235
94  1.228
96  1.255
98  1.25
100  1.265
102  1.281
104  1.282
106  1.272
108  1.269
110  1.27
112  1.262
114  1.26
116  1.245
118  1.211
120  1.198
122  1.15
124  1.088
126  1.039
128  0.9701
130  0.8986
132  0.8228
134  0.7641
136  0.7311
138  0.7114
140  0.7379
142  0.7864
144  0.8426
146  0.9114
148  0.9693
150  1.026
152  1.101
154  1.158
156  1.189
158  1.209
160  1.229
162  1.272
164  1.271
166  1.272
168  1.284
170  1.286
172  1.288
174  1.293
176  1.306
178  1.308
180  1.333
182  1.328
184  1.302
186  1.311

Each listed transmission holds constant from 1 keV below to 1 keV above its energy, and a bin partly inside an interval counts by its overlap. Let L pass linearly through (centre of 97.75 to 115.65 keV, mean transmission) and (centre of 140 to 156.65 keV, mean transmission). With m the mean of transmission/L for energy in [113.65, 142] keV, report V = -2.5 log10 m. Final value 0.16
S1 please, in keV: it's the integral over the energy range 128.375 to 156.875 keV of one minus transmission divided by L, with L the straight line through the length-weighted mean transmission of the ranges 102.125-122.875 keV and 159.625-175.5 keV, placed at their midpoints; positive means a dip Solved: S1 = 8.1 keV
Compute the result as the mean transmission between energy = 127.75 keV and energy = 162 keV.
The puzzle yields 0.954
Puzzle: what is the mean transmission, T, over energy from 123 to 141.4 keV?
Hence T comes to 0.861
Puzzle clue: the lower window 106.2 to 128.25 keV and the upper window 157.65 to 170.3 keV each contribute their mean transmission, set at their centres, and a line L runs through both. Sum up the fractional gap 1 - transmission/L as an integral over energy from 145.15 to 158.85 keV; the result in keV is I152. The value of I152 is 1.8 keV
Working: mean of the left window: 1.19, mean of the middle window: 1.08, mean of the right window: 1.26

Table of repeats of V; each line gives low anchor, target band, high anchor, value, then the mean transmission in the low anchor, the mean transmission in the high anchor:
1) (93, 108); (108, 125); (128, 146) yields -0.15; 1.26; 0.804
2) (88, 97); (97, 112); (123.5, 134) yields -0.12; 1.23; 0.939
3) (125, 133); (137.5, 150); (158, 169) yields 0.26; 0.933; 1.26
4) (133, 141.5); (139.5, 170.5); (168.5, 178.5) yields -0.09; 0.739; 1.29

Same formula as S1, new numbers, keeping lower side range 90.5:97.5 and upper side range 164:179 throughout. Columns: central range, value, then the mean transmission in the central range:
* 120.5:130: 1.6 keV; 1.05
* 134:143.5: 3.9 keV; 0.749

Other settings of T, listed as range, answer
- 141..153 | 0.939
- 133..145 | 0.762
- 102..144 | 1.05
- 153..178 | 1.26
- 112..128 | 1.16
